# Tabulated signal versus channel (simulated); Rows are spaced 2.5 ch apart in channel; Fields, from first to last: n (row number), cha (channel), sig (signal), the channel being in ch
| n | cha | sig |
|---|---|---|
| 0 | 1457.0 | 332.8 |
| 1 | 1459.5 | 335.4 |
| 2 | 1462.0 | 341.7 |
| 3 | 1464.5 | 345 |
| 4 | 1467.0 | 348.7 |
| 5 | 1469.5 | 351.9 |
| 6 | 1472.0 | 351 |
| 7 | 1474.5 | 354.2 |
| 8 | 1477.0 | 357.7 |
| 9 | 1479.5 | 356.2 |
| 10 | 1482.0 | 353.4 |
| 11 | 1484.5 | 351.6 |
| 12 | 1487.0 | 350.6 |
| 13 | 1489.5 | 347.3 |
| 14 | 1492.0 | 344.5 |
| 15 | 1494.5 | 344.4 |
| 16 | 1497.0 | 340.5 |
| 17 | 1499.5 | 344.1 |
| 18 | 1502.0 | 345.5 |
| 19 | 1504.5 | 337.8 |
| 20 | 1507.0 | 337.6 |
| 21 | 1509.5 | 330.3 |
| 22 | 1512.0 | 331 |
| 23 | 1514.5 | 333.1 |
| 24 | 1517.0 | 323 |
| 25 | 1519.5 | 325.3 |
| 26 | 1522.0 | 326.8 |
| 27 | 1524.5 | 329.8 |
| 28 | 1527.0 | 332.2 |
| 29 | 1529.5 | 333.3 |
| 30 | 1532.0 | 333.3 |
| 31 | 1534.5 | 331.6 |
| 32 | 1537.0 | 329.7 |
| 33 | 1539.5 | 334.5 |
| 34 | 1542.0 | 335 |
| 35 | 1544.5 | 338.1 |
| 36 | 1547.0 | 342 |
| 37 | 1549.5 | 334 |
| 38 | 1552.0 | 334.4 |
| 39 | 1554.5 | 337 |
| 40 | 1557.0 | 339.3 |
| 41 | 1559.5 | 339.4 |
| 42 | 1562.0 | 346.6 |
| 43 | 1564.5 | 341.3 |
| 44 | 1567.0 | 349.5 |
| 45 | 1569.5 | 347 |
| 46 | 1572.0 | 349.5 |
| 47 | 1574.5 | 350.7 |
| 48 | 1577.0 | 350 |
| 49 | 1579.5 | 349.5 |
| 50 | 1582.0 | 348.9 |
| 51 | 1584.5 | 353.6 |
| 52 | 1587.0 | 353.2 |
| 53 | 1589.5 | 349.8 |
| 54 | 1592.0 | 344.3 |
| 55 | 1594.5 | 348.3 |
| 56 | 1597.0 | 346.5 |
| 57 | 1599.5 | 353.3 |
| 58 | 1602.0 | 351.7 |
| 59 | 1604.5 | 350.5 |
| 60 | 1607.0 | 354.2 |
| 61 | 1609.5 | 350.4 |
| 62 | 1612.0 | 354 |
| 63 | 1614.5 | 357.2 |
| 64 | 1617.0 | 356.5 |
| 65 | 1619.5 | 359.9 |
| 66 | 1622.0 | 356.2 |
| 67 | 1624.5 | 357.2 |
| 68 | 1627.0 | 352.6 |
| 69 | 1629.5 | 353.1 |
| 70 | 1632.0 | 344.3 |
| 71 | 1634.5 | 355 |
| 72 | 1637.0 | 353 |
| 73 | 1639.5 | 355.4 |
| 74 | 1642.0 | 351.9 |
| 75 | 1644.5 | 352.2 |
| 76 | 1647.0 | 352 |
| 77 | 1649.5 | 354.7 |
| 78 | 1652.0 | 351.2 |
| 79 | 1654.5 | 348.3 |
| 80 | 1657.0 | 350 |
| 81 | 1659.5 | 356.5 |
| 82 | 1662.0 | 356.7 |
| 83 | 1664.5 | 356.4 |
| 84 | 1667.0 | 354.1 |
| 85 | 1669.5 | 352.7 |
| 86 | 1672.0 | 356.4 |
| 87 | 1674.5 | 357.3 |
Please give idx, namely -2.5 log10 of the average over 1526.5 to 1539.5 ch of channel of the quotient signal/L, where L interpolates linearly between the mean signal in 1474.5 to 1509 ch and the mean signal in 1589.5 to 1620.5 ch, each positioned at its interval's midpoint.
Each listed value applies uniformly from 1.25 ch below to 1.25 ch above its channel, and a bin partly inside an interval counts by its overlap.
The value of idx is 0.05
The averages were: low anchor 347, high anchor 352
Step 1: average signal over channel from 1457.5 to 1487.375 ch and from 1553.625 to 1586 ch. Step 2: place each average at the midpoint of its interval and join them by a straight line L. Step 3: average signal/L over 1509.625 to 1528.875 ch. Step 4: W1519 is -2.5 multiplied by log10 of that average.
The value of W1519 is 0.06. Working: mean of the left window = 349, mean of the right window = 346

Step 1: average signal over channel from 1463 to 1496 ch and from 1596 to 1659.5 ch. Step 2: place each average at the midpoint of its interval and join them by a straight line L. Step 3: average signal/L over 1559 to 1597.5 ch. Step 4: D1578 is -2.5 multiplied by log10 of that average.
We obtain 0.01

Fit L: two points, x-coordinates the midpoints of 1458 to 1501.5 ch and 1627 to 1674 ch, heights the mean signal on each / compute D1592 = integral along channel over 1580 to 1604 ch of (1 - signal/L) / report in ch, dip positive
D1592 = 0.1 ch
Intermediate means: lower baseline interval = 348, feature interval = 350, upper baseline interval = 353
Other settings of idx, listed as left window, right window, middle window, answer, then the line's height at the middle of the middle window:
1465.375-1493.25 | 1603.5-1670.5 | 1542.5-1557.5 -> 0.048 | 352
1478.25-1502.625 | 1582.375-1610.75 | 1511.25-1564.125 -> 0.048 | 349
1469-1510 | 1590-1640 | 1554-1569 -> 0.024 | 350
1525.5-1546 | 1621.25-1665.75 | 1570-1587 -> -0.029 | 341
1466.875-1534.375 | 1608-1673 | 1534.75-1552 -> 0.031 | 345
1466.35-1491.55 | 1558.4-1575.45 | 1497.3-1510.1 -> 0.034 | 350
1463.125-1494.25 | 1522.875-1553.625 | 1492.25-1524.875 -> 0.024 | 342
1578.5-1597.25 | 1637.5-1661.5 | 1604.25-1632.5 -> -0.010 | 351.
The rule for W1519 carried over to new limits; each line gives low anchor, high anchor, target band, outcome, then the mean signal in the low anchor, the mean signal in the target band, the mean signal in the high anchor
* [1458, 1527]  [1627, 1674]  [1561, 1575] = 0.00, 342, 347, 353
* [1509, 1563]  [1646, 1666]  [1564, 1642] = -0.02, 334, 352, 353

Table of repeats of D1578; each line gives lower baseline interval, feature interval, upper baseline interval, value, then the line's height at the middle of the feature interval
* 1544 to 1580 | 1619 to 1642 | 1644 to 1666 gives -0.01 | 351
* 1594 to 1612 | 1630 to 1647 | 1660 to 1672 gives 0.00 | 353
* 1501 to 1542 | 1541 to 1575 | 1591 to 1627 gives 0.00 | 341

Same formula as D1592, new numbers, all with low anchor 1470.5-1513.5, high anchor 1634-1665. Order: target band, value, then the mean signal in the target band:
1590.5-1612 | 0.0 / 350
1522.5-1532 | 0.4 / 332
